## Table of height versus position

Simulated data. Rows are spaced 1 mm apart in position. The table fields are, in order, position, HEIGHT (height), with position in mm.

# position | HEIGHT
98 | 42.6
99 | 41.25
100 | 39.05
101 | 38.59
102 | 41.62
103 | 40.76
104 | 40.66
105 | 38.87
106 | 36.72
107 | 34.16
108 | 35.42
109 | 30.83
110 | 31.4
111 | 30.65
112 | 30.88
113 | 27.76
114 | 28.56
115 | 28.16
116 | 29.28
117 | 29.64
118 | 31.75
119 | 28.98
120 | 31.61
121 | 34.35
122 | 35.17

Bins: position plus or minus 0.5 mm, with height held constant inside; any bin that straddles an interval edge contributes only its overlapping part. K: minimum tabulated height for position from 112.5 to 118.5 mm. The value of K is 27.76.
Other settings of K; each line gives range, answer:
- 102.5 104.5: 40.66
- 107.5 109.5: 30.83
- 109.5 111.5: 30.65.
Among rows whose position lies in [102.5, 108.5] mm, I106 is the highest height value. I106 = 40.76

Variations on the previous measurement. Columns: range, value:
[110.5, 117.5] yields 30.88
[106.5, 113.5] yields 35.42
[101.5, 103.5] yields 41.62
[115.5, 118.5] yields 31.75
